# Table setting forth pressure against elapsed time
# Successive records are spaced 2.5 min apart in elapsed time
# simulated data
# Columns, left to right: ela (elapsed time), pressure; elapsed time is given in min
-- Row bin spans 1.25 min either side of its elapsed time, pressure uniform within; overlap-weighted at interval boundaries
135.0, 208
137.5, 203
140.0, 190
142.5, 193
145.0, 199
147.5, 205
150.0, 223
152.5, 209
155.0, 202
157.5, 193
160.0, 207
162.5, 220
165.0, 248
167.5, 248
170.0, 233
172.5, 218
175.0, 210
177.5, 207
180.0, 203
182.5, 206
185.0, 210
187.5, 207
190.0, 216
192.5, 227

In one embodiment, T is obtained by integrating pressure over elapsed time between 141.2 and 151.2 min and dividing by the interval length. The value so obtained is 205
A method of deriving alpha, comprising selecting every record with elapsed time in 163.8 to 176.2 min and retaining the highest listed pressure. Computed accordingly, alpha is 248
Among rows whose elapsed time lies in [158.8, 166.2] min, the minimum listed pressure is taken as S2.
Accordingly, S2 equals 207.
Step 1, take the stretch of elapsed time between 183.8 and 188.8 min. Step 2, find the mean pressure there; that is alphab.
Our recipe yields 209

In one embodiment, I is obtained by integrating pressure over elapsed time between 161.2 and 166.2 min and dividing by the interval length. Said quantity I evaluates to 234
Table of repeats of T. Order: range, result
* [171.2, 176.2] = 214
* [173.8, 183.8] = 206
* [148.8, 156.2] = 211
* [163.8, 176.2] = 231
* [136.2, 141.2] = 197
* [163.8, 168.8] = 248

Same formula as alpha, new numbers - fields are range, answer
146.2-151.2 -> 223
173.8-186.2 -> 210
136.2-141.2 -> 203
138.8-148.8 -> 205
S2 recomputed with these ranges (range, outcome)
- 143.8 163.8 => 193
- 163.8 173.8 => 218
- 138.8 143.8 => 190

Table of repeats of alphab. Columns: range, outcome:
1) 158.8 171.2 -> 231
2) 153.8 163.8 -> 206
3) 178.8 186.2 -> 206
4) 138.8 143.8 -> 192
